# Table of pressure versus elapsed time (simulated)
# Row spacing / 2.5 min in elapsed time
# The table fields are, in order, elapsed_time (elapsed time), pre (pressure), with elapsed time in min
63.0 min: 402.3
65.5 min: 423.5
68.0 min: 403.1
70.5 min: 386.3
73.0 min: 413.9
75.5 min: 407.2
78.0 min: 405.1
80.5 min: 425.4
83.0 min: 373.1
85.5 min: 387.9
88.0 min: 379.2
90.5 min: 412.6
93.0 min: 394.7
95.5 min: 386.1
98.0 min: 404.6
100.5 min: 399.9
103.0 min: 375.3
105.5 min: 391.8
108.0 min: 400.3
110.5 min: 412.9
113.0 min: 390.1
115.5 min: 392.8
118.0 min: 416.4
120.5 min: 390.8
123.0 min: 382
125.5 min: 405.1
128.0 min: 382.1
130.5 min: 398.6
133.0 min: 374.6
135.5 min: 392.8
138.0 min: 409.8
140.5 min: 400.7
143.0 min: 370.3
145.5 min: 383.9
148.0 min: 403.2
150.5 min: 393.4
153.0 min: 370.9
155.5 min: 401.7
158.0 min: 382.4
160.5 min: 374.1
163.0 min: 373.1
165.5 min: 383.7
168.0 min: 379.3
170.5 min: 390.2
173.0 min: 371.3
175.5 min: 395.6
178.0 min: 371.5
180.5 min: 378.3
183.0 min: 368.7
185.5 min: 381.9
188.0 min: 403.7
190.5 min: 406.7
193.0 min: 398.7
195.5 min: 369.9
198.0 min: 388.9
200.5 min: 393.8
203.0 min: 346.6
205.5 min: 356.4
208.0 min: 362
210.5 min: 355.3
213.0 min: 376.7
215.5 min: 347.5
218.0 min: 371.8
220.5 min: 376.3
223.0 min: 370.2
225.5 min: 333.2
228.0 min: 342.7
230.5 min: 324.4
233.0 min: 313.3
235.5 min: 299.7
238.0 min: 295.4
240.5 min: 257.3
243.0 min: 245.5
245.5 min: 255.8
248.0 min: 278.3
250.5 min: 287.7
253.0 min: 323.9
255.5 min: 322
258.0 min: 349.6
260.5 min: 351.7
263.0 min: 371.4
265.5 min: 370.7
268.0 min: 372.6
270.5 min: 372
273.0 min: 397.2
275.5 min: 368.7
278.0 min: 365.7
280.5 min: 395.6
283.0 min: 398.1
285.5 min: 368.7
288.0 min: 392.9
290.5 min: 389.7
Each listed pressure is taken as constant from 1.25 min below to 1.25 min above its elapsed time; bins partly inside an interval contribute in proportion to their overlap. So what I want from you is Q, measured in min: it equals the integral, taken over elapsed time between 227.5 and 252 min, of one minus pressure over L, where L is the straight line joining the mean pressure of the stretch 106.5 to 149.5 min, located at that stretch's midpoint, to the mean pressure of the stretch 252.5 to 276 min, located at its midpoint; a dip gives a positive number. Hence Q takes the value 5.2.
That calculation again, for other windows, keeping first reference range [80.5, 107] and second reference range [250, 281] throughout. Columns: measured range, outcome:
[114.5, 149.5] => -0.8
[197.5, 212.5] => 0.2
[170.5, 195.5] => -0.7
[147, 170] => -0.3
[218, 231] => 0.5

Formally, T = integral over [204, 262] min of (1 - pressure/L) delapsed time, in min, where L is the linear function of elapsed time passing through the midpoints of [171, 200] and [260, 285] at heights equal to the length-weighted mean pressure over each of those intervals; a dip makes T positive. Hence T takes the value 8.3 min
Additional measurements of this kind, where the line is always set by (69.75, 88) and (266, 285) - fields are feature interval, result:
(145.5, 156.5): 0.0 min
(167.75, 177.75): 0.2 min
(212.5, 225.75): 0.7 min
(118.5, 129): 0.1 min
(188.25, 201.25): -0.1 min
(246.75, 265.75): 2.6 min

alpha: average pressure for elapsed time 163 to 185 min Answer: 380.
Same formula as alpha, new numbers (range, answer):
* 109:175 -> 390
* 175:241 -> 359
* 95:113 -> 396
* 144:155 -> 388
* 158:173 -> 380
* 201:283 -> 341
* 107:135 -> 395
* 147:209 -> 382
